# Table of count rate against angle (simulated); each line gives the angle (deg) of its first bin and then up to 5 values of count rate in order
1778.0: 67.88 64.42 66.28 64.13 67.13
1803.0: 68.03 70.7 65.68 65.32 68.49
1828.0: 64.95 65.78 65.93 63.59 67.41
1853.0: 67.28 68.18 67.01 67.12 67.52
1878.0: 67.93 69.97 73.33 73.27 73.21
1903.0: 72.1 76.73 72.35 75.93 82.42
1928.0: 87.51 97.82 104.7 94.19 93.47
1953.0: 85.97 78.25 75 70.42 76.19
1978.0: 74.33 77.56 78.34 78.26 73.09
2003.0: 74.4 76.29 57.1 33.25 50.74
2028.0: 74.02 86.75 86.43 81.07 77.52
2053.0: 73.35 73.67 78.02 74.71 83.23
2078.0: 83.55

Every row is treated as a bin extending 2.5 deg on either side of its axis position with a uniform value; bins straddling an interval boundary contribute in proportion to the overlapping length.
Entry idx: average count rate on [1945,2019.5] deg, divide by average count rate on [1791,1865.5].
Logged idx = 1.1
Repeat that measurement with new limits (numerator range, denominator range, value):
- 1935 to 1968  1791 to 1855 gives 1.31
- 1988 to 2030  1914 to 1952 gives 0.73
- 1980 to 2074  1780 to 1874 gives 1.09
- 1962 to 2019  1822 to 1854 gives 1.08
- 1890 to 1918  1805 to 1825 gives 1.09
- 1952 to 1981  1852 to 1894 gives 1.11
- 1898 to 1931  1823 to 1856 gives 1.18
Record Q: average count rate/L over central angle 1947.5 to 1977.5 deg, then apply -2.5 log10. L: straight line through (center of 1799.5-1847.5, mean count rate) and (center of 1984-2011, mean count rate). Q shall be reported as -0.07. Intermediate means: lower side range 66.5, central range 78.6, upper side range 75.8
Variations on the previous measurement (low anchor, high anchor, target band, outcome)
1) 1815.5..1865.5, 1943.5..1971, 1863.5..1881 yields 0.05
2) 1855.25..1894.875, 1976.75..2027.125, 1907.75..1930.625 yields -0.16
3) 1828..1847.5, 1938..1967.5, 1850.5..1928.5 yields 0.04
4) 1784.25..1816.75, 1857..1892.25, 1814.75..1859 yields 0.03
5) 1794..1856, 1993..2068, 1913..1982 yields -0.20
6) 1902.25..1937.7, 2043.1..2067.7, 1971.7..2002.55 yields 0.04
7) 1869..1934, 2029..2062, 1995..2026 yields 0.27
